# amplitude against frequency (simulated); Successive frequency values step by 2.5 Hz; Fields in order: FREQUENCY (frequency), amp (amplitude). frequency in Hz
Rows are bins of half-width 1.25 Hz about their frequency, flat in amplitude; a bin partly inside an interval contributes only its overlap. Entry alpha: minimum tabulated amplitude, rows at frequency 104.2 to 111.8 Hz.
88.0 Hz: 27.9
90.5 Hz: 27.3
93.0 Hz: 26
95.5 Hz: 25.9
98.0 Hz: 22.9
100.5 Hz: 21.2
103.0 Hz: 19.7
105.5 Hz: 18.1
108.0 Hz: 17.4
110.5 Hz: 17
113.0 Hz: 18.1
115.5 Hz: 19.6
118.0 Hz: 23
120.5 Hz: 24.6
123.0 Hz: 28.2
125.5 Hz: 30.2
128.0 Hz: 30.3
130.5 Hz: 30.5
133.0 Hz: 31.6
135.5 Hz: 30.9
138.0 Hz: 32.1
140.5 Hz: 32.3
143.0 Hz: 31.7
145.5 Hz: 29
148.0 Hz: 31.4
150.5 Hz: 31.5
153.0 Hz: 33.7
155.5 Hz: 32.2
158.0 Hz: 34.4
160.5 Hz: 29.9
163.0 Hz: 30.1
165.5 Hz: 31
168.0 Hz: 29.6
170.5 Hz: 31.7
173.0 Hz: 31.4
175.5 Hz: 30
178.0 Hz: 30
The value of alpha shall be 17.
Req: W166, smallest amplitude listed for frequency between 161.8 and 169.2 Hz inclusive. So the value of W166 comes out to 29.6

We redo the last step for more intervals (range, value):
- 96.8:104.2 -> 19.7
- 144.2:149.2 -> 29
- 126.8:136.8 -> 30.3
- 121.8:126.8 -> 28.2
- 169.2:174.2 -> 31.4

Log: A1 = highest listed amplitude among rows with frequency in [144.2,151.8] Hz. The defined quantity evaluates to 31.5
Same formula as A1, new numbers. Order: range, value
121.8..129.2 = 30.3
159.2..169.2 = 31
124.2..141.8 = 32.3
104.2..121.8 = 24.6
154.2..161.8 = 34.4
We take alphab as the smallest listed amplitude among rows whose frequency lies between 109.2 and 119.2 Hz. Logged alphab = 17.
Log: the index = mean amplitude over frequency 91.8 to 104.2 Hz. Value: 23.1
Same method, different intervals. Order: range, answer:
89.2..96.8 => 26.4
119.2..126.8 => 27.7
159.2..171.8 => 30.5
